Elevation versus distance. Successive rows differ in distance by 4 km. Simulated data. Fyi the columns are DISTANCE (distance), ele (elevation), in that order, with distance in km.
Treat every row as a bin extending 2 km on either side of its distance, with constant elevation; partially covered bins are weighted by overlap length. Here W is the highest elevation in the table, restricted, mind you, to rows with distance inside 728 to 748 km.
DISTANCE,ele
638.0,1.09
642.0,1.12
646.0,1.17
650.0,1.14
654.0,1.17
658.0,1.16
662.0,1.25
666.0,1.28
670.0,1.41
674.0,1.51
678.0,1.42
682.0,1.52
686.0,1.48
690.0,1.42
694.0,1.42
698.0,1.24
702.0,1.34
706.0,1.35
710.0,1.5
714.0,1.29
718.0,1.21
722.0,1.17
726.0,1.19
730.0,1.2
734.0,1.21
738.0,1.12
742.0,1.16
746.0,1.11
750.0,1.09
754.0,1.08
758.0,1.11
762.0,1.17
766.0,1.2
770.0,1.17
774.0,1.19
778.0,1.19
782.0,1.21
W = 1.21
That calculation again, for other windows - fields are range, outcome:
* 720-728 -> 1.19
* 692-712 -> 1.5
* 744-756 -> 1.11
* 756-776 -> 1.2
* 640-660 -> 1.17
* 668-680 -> 1.51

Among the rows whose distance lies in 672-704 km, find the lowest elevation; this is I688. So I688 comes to 1.24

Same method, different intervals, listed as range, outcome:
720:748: 1.11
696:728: 1.17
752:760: 1.08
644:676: 1.14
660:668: 1.25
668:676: 1.41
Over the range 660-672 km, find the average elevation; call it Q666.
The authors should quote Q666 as 1.31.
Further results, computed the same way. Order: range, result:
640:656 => 1.15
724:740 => 1.18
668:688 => 1.47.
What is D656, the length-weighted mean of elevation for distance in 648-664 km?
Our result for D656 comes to 1.18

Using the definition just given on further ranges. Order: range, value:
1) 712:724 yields 1.22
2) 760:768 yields 1.19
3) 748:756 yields 1.08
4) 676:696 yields 1.45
